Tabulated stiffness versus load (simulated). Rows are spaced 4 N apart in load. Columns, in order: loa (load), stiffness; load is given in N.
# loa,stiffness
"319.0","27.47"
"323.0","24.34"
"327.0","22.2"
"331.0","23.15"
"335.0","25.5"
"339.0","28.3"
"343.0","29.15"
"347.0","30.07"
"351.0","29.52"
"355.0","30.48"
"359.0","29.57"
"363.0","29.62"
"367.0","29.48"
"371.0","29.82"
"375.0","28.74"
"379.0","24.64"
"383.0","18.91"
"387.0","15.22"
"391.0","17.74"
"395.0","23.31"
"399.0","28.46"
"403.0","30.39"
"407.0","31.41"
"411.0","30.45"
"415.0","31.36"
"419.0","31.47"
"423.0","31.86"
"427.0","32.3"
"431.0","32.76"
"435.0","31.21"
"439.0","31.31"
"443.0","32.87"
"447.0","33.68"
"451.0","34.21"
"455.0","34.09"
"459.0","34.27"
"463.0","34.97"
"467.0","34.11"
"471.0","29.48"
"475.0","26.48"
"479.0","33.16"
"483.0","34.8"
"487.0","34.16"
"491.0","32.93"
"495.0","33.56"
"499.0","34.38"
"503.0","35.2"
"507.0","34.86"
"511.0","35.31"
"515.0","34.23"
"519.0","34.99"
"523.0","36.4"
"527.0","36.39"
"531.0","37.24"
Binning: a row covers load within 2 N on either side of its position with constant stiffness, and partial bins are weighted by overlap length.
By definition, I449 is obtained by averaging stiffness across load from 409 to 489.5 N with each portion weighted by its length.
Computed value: 32.5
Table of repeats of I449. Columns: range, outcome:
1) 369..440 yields 27.8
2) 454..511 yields 33.4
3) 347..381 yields 29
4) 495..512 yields 34.8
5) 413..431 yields 31.9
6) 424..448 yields 32.3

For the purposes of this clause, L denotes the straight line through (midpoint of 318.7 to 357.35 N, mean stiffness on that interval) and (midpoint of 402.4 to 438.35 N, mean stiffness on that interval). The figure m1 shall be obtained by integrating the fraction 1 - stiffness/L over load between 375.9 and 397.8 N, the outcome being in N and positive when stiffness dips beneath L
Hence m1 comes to 6.61 N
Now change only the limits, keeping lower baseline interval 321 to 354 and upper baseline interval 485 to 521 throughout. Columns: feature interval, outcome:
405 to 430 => -0.9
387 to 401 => 3.5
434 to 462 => -1.2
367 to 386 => 2.0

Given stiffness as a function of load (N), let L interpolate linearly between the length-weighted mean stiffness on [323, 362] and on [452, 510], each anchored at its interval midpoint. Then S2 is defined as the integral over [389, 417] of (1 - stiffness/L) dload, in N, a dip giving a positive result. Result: 2.32 N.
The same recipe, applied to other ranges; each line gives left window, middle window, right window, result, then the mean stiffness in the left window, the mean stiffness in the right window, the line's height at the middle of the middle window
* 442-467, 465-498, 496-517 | 1.94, 34.1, 34.7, 34.4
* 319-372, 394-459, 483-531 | -0.40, 27.7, 34.9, 31.3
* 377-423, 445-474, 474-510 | -2.31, 26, 33.5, 30.9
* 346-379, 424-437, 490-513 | -0.10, 29.3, 34.4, 31.8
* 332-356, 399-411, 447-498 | 0.11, 28.5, 33.1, 30.7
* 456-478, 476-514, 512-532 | -0.15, 32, 35.8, 33.9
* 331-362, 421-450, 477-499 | -0.45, 28.6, 33.8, 31.9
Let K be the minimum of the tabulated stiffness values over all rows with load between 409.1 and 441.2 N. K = 30.45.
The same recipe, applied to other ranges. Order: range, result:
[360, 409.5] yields 15.22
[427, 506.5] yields 26.48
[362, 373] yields 29.48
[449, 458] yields 34.09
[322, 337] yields 22.2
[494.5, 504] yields 33.56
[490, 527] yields 32.93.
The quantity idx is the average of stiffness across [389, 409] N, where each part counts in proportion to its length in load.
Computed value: 26.3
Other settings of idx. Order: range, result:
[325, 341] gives 24.8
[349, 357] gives 30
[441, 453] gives 33.6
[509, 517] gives 34.8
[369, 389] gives 23.5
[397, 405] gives 29.4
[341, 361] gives 29.8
